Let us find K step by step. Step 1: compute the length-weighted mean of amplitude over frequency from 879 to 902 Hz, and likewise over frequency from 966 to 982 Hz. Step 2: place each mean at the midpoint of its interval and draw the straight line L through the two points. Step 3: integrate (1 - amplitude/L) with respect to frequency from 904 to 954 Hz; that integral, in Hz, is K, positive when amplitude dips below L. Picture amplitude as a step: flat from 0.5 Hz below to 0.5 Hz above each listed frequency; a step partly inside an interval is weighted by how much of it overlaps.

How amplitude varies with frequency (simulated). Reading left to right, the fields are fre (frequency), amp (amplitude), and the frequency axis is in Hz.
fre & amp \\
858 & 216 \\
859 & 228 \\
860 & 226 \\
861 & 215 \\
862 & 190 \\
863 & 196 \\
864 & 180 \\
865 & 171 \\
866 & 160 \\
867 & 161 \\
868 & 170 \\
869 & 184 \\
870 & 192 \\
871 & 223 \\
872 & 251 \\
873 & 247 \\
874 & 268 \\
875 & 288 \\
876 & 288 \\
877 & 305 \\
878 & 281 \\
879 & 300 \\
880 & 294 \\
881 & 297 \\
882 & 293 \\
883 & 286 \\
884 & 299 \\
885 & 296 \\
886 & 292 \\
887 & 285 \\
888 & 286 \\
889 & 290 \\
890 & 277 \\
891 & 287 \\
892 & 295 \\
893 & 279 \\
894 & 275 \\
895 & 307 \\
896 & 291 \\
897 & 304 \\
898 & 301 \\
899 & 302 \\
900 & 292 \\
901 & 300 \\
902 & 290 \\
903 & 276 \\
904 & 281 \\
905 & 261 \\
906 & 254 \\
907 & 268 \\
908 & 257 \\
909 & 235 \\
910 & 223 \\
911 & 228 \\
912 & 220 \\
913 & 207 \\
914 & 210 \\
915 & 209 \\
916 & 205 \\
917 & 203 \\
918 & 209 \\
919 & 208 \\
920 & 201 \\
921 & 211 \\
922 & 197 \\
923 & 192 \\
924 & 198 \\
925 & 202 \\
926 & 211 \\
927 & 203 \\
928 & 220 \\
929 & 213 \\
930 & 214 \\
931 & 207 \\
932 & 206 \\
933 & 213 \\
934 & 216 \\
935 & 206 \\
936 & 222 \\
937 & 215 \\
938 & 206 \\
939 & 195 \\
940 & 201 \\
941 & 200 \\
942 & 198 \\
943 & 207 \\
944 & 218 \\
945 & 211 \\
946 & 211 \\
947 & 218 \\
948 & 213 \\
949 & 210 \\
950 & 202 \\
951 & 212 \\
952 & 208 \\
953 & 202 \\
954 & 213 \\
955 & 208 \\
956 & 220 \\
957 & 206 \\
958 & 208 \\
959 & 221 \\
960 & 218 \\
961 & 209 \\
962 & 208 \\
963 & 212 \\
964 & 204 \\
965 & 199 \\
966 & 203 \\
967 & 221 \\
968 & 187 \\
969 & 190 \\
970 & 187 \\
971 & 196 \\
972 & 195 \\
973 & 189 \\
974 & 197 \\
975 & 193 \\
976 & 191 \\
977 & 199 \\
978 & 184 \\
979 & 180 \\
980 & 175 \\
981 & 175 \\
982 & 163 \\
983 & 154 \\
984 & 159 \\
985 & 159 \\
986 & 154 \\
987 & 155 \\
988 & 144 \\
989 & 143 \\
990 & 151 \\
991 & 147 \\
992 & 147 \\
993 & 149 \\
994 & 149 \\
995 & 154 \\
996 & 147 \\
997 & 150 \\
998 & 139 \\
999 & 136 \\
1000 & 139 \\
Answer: 6.2 Hz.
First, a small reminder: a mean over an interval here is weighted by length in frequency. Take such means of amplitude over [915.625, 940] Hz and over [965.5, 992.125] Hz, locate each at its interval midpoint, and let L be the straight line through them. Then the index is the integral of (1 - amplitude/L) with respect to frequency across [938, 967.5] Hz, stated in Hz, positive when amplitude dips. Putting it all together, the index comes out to -2.6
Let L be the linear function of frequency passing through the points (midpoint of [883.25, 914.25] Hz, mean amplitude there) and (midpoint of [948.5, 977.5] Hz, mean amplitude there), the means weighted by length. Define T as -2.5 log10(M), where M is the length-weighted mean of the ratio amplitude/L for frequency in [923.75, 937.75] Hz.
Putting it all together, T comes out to 0.136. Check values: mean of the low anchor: 274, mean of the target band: 211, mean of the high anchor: 204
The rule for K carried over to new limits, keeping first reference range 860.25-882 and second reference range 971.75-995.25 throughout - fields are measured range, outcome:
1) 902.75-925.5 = -1.71 Hz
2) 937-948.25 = -0.98 Hz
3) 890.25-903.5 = -4.52 Hz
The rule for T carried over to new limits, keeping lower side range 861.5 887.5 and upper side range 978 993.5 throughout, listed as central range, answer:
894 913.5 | -0.20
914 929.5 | 0.02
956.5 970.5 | -0.17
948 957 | -0.14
